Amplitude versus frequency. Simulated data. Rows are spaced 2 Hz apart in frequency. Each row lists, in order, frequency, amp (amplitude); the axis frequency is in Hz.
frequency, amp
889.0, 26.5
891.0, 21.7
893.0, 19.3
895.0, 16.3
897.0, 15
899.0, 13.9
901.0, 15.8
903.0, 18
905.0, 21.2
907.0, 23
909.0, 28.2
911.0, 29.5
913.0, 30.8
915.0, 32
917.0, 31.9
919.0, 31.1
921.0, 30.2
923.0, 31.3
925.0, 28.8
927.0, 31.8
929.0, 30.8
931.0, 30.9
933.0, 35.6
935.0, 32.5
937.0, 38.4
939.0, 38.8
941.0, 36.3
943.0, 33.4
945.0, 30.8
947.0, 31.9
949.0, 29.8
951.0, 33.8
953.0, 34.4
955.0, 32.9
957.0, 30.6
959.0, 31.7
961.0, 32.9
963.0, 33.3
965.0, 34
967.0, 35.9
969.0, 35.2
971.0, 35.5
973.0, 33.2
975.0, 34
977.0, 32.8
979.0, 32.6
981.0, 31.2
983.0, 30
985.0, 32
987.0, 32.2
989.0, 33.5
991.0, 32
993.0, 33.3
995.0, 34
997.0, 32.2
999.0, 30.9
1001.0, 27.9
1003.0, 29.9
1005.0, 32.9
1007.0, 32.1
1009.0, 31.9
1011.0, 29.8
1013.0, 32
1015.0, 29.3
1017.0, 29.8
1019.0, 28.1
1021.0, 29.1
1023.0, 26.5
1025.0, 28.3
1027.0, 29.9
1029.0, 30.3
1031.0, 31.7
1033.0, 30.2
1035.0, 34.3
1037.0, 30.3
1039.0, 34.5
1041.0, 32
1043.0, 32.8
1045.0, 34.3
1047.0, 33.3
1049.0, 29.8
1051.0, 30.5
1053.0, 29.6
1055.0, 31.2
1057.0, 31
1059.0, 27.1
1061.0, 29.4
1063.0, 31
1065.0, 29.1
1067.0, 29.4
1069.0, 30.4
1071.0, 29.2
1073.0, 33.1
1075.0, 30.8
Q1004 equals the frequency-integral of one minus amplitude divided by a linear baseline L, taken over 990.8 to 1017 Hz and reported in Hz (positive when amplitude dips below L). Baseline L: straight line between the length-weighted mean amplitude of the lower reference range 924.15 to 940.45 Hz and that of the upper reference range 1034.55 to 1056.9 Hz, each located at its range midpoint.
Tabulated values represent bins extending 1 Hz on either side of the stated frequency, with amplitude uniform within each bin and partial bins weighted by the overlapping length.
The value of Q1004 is 1.0 Hz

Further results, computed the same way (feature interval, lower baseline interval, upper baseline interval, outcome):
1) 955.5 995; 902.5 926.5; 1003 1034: -4.86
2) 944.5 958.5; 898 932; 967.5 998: -0.85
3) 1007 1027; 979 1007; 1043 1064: 1.15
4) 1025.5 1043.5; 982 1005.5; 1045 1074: -0.43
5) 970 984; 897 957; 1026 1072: -1.19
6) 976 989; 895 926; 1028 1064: -1.62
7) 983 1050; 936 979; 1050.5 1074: 0.94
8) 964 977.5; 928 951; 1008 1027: -1.06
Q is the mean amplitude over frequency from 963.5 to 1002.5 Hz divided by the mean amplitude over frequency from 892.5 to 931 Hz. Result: 1.3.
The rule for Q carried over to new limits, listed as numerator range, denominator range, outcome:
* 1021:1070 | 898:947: 1.04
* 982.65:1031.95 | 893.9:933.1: 1.18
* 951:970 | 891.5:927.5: 1.35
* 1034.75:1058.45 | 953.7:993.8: 0.97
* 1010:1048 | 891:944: 1.11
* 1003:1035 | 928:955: 0.90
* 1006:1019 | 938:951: 0.91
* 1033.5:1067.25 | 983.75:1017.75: 0.99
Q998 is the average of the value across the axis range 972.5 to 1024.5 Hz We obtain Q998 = 31.2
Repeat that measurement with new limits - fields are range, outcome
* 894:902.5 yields 15.4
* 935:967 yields 33.6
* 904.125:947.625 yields 31.4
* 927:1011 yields 32.8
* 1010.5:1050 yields 30.8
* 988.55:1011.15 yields 31.7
